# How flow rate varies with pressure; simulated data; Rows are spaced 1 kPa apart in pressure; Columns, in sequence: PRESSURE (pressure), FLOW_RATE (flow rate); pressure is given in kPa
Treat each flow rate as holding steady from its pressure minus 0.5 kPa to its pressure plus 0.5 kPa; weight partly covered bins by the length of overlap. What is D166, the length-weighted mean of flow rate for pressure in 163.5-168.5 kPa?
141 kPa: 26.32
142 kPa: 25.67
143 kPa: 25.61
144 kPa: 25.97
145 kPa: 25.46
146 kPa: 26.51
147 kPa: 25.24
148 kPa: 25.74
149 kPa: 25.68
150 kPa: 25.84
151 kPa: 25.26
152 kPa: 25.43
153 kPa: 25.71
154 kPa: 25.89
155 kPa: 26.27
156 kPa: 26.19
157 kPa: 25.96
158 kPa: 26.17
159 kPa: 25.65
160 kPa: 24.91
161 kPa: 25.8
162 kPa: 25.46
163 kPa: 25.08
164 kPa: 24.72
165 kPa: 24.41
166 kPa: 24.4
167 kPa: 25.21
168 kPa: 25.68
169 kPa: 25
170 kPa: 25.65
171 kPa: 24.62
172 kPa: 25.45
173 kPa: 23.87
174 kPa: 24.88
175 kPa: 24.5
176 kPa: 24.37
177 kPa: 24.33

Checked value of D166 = 24.9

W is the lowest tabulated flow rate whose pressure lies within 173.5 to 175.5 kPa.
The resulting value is 24.5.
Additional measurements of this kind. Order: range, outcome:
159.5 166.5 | 24.4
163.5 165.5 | 24.41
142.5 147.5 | 25.24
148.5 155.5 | 25.26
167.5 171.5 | 24.62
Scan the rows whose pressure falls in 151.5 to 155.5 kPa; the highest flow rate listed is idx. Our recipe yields 26.27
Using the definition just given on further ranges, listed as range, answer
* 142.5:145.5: 25.97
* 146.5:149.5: 25.74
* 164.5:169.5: 25.68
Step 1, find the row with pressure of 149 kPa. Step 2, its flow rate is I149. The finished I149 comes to 25.68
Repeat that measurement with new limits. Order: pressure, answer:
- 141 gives 26.32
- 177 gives 24.33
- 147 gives 25.24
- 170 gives 25.65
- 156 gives 26.19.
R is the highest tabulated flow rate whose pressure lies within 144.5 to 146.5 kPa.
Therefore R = 26.51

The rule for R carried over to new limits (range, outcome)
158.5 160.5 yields 25.65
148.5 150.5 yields 25.84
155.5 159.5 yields 26.19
